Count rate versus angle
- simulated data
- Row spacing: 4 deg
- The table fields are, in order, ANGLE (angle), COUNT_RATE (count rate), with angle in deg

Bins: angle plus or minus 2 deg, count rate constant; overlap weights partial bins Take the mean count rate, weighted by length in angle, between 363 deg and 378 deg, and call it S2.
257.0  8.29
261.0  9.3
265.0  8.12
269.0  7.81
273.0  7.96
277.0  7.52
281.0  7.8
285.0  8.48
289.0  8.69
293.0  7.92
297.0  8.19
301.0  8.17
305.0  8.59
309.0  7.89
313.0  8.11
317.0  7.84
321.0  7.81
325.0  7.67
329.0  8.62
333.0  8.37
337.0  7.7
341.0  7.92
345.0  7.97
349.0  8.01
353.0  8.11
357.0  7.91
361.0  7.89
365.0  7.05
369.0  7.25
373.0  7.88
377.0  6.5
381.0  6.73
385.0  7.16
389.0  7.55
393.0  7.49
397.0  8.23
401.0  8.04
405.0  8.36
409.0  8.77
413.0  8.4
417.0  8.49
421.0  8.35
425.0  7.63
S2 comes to 7.21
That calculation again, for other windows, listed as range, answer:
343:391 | 7.5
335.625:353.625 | 7.94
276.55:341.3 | 8.09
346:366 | 7.84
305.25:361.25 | 8.01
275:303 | 8.11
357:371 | 7.47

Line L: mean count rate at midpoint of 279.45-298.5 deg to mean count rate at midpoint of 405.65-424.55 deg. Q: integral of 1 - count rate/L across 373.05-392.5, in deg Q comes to 2.9 deg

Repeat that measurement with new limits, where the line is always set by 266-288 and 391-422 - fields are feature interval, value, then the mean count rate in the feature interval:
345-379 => 2.3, 7.6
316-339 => 0.2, 8.01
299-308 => -0.3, 8.33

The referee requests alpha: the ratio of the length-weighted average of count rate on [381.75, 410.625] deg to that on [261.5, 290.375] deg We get 0.97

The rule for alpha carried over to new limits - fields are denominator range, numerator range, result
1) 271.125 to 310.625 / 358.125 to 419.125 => 0.95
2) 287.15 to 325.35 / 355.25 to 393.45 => 0.90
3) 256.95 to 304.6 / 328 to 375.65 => 0.96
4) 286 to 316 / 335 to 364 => 0.96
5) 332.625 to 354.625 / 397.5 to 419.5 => 1.05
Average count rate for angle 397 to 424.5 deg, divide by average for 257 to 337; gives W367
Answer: 1.03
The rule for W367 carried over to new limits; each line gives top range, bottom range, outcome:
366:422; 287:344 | 0.96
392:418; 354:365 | 1.07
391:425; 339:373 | 1.06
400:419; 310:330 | 1.06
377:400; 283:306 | 0.89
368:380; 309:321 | 0.90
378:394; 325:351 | 0.89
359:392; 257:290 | 0.89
